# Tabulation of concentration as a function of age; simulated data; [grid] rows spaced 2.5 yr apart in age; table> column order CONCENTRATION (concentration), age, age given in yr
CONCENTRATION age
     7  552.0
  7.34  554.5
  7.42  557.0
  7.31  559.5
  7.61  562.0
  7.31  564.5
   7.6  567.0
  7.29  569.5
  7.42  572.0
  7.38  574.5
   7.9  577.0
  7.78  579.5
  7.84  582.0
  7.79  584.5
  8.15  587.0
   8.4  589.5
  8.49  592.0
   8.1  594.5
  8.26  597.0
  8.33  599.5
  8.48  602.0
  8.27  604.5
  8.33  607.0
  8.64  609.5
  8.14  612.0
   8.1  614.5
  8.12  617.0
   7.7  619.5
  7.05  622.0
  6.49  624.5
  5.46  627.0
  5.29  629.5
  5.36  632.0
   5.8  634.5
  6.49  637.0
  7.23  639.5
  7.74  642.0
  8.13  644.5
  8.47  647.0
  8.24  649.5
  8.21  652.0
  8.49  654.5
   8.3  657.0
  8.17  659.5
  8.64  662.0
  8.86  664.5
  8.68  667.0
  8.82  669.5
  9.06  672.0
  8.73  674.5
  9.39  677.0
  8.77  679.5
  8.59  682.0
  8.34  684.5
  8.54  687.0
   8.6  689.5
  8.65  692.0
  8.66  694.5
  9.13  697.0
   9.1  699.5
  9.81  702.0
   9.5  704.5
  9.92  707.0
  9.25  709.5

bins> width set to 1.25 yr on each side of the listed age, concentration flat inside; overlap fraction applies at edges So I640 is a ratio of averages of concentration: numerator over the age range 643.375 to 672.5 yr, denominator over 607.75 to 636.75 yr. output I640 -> 1.23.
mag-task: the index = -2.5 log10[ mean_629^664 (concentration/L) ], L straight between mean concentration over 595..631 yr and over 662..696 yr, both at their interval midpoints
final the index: 0.09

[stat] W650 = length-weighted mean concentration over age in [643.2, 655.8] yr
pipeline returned 8.31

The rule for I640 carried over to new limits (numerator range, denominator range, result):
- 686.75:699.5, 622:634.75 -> 1.51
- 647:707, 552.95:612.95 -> 1.11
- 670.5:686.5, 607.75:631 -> 1.22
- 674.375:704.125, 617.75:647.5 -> 1.32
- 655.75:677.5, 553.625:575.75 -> 1.18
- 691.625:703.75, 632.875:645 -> 1.31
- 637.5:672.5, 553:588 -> 1.10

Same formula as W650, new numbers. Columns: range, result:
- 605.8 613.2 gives 8.37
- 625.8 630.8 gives 5.37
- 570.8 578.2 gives 7.57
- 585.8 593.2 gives 8.35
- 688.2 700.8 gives 8.83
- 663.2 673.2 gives 8.85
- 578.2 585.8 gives 7.81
